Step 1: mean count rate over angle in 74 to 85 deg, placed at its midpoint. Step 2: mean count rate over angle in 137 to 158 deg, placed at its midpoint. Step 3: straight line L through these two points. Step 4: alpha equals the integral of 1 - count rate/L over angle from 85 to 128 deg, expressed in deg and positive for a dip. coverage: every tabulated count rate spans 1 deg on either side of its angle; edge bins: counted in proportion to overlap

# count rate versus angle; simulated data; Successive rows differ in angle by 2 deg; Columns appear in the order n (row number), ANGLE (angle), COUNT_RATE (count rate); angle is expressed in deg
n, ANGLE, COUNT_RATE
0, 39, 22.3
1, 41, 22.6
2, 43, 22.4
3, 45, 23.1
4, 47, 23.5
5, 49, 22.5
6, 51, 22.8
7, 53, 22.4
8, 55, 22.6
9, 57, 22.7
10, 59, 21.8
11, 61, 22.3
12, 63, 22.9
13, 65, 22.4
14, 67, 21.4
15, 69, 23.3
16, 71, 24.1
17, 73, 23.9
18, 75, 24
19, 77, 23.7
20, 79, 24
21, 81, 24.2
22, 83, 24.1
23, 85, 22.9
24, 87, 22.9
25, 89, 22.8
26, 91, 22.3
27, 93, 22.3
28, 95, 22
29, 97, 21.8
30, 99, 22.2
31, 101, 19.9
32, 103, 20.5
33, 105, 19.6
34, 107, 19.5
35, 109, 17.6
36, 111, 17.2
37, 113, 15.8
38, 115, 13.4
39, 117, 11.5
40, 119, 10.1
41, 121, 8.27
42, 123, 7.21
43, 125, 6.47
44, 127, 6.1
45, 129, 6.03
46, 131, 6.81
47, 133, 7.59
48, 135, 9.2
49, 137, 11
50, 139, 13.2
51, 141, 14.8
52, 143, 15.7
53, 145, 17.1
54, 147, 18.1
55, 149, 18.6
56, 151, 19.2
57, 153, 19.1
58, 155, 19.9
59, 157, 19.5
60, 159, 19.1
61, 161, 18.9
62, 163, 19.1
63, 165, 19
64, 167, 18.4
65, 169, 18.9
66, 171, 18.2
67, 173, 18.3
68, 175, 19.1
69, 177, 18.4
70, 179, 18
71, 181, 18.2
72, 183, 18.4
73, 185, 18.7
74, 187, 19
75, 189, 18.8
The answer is 9.6 deg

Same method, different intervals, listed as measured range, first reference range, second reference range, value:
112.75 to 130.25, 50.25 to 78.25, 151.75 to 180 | 9.8 deg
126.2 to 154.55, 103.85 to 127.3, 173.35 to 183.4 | 3.9 deg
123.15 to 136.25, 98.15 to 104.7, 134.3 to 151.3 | 7.6 deg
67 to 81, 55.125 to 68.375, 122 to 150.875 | -2.2 deg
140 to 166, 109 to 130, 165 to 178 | -4.3 deg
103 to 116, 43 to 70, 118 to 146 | -3.4 deg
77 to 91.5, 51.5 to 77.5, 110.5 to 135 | -4.0 deg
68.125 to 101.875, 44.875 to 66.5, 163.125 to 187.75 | -2.1 deg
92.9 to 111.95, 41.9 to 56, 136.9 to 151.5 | -1.1 deg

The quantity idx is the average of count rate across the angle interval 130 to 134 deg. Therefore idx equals 7.2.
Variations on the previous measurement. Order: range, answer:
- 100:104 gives 20.2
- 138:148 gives 15.8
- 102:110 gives 19.3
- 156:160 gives 19.3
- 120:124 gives 7.74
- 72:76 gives 23.9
